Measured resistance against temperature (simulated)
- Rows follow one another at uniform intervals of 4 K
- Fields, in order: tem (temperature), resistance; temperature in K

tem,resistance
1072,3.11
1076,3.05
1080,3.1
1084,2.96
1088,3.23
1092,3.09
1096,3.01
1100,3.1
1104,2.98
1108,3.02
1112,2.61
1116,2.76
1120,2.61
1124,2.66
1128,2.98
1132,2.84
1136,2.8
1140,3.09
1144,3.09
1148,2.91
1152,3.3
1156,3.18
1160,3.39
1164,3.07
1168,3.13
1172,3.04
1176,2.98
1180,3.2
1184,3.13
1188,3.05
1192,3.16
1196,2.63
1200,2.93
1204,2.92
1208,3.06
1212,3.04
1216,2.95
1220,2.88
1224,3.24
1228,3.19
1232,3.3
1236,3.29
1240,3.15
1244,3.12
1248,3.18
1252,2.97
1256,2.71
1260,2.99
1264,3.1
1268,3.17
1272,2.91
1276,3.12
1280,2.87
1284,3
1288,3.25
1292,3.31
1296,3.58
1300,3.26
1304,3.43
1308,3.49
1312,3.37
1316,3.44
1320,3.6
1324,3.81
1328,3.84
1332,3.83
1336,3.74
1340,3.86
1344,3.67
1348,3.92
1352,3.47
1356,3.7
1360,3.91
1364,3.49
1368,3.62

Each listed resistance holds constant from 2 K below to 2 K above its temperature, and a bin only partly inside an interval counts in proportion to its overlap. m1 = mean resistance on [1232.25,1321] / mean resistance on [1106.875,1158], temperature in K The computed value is 1.10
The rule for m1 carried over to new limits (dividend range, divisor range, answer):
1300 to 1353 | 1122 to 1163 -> 1.20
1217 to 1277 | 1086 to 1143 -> 1.06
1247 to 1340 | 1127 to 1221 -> 1.09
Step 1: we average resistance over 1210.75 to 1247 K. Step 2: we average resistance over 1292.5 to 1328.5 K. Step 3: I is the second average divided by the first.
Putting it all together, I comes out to 1.12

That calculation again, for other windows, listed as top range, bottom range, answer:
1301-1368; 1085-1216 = 1.22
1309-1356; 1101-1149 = 1.28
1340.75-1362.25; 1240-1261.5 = 1.24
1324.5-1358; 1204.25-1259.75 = 1.22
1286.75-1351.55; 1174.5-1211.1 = 1.19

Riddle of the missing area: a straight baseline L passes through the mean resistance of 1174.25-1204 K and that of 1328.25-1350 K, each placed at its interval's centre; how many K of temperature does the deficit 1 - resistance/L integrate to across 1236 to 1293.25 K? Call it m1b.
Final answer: 5.7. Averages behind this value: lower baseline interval 3.01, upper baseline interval 3.81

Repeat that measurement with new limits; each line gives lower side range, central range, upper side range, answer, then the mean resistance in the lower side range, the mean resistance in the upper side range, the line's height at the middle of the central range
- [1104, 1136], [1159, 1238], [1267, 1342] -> -0.41 K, 2.8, 3.42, 3.06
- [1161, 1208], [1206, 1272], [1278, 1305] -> 1.19 K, 3.03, 3.24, 3.14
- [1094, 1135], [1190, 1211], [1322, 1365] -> 1.64 K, 2.86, 3.76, 3.19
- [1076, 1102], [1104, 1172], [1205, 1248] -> 2.78 K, 3.08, 3.12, 3.09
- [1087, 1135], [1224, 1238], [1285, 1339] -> 0.08 K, 2.9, 3.53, 3.28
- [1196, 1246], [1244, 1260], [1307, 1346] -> 1.31 K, 3.07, 3.67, 3.25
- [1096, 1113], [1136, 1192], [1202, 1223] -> -2.62 K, 2.96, 2.98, 2.97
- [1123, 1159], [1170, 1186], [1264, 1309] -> -0.17 K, 3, 3.21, 3.06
